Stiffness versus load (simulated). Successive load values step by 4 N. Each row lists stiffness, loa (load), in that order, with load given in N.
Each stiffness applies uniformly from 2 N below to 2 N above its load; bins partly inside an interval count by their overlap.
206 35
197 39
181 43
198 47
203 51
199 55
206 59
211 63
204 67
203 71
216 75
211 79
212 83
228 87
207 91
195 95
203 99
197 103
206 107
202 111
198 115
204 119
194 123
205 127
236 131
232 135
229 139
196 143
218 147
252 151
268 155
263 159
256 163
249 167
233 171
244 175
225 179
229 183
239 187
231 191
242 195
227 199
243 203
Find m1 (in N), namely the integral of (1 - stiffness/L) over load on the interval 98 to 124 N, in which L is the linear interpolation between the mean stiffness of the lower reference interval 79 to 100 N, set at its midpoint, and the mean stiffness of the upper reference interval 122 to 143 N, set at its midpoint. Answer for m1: 1.59 N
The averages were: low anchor 209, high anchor 218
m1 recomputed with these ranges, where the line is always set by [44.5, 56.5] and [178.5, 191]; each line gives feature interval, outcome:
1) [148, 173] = -2.9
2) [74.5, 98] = -0.3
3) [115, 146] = 0.8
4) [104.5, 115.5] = 0.6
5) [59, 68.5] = -0.2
